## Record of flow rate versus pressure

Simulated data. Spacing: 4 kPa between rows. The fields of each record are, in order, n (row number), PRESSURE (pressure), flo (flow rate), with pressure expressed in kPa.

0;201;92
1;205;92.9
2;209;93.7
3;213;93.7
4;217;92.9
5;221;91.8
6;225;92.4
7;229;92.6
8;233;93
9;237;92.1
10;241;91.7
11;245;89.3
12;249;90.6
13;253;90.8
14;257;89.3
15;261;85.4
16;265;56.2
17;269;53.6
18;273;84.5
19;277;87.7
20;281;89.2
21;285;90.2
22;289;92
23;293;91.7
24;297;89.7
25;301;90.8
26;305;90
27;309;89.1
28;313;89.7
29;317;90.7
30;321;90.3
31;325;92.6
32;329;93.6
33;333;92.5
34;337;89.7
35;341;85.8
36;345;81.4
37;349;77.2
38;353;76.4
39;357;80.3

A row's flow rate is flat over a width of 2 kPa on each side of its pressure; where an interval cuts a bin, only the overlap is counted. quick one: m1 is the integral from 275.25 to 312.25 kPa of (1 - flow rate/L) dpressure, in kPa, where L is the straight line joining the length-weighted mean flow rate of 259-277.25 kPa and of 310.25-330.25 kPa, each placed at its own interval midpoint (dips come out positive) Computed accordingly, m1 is -4.0 kPa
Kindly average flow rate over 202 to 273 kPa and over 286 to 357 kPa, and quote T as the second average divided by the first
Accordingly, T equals 1.0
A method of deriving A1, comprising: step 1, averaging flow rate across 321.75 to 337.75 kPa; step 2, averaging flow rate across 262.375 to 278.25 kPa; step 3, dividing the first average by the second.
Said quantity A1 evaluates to 1.31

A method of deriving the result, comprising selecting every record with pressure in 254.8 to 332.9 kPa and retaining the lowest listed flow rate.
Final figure 53.6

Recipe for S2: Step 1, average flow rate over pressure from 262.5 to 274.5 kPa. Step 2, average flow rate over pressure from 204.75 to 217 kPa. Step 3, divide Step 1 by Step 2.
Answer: 0.69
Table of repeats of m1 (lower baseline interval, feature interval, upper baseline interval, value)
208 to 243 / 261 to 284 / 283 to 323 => 3.87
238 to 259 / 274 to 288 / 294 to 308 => 0.21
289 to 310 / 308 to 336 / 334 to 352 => -1.40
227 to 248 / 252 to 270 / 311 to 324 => 3.14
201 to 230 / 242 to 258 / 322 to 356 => 0.14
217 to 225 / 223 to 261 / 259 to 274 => -4.61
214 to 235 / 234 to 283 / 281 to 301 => 4.33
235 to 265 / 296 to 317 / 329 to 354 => -0.98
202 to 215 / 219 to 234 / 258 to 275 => -1.06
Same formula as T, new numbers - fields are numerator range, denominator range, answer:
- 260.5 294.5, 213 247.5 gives 0.88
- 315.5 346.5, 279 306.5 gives 0.99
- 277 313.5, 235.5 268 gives 1.07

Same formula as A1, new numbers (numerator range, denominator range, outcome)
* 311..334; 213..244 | 0.99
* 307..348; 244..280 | 1.10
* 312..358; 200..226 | 0.93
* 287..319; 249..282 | 1.13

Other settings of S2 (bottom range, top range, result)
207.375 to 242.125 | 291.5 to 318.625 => 0.97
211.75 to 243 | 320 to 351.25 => 0.95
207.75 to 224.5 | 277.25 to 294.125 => 0.97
